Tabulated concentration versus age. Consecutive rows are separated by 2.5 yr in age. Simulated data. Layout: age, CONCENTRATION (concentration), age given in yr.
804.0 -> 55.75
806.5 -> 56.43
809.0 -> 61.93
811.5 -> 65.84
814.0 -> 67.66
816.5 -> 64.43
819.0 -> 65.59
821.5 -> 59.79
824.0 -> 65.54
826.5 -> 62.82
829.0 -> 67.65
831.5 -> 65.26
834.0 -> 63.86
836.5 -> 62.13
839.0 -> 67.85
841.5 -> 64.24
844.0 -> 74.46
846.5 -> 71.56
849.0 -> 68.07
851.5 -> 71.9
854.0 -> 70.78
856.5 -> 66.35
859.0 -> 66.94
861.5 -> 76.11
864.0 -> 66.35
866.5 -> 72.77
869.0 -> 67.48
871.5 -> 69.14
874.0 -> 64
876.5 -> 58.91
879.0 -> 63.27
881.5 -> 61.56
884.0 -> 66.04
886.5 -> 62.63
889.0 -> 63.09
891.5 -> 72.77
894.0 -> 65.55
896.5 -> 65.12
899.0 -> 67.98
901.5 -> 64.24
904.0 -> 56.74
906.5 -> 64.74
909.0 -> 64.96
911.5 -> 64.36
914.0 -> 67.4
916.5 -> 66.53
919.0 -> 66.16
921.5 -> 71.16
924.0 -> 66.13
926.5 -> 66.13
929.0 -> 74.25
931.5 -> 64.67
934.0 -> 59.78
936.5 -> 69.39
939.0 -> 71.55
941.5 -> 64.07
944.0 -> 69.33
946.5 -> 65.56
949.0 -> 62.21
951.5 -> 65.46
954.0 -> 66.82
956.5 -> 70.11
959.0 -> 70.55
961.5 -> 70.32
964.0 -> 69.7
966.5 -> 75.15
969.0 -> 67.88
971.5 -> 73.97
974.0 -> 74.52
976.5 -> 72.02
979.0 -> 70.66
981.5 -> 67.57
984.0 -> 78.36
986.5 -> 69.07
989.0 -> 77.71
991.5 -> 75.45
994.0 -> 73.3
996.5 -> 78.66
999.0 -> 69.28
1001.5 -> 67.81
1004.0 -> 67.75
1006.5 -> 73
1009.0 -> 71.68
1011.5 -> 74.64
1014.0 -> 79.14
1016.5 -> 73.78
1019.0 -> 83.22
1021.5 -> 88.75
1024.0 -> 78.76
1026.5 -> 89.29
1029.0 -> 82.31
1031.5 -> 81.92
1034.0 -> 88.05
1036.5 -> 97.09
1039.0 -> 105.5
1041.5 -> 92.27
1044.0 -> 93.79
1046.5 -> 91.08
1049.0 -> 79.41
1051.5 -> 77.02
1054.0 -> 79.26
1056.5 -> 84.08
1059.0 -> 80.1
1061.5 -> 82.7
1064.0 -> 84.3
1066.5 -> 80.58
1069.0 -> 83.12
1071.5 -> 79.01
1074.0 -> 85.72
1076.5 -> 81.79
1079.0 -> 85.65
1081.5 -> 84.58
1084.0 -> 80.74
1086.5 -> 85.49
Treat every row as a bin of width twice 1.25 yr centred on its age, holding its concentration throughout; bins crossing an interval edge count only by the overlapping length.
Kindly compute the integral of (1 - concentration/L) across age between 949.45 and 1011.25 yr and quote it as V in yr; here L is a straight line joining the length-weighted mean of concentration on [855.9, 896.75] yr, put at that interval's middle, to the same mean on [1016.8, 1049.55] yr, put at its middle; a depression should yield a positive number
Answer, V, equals 7.2 yr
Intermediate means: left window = 66.4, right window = 88.3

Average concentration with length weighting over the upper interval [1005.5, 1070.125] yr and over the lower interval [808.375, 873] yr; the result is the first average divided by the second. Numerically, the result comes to 1.2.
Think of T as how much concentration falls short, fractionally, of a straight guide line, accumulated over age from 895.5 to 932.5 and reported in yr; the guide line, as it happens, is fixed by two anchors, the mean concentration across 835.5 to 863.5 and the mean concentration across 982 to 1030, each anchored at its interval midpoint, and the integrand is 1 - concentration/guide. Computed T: 3.1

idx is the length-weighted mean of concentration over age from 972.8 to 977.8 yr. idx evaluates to 73.2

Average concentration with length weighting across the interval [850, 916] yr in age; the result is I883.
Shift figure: 66.2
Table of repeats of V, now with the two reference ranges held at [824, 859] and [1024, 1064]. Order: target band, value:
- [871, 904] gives 3.3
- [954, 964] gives 1.1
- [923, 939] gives 1.8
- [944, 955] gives 1.7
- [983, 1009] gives 2.9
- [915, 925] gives 1.0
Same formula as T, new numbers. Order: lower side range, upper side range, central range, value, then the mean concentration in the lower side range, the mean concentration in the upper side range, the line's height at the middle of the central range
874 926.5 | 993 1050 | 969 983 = 0.7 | 65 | 81.8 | 75.5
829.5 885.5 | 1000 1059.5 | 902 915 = 1.5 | 67.2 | 82.5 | 71.7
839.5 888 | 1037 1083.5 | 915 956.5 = 3.9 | 67.5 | 85.1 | 73.9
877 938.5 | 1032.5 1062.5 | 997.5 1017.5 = 2.2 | 65.6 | 87.5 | 81.2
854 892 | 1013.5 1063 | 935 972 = 3.5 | 66.5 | 85.5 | 75.7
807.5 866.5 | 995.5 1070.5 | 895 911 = 1.8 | 66.9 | 81.9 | 72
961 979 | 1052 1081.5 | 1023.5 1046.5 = -3.3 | 71.9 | 82.3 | 78.9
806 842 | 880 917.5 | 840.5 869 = -2.4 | 64.2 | 64.9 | 64.5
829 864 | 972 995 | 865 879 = 0.6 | 68.3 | 73.2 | 69.2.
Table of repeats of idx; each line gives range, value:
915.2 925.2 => 67.5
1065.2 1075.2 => 82.1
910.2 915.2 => 65.9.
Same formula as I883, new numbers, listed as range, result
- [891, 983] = 67.7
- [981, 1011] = 72.6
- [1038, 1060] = 86.8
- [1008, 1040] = 84.1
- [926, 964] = 67.4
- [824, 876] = 67.8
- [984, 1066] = 80.9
